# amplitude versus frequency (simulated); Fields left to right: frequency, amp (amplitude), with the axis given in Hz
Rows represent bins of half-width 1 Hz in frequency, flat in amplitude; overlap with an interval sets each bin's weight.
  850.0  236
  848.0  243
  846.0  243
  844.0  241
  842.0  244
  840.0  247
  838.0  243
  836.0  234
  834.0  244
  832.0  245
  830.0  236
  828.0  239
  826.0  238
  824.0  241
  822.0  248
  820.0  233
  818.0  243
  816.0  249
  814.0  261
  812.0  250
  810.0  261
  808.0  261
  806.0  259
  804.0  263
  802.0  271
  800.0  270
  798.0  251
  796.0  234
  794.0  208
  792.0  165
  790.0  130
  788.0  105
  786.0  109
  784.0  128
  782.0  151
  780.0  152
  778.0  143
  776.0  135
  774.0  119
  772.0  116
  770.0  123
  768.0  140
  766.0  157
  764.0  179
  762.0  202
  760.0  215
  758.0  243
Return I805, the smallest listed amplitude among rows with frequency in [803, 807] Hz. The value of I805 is 259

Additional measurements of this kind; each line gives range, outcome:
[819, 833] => 233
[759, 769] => 140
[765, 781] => 116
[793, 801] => 208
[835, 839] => 234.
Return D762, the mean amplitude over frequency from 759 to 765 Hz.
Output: 199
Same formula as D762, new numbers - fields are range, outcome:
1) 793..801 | 241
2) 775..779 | 139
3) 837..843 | 245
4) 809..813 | 256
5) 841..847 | 243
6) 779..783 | 152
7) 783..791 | 118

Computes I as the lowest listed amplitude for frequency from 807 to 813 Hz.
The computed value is 250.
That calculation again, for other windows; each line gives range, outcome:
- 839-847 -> 241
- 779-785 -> 128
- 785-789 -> 105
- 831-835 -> 244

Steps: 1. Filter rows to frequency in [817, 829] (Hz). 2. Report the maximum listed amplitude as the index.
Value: 248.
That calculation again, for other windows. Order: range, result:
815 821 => 249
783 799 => 251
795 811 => 271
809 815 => 261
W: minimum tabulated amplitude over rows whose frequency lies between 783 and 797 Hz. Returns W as 105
